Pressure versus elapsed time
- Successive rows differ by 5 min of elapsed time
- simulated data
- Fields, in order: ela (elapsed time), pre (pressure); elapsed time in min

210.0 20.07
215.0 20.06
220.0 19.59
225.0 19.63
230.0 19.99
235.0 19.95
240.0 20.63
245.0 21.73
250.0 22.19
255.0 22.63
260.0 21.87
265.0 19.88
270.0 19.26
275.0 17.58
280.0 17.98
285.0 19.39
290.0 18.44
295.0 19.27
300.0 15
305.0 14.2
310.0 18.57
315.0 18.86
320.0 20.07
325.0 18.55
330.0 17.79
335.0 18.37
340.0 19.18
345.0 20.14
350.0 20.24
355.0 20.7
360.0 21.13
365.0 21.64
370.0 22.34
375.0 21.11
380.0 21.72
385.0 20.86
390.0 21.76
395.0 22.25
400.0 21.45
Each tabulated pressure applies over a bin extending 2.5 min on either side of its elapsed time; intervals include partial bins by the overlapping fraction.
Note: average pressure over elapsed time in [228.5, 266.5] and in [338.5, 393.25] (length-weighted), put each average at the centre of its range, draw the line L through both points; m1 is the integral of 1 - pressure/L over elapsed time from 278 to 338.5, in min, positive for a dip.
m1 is 8.72 min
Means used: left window 21.2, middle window 18.1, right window 21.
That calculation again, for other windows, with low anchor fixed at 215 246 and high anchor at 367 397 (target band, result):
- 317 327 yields 0.8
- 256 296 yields 2.5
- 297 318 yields 4.1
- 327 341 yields 1.9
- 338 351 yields 0.9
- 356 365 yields 0.1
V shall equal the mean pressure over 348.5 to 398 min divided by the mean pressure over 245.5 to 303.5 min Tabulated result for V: 1.10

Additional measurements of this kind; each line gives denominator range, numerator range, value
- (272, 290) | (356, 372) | 1.18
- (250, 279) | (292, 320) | 0.86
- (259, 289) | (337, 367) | 1.07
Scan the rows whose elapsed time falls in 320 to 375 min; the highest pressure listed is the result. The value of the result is 22.34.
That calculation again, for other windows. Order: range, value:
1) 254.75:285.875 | 22.63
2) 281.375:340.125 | 20.07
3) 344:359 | 20.7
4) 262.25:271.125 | 19.88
